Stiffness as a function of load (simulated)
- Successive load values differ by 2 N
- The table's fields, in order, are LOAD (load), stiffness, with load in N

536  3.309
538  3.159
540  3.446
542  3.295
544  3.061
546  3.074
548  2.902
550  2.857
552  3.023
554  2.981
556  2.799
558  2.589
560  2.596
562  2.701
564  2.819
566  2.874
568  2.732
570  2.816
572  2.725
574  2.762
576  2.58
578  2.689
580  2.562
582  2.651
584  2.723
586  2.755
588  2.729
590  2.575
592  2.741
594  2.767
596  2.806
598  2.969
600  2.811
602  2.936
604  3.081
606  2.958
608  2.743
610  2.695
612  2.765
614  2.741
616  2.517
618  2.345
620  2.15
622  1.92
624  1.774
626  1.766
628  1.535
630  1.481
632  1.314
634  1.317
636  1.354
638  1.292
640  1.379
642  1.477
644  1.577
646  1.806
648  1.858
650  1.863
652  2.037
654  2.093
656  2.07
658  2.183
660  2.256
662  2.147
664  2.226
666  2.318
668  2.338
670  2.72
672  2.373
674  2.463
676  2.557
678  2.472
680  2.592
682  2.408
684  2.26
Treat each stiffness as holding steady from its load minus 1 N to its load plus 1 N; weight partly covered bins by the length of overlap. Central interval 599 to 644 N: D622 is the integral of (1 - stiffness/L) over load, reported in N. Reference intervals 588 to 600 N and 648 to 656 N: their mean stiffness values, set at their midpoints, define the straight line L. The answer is 6.3 N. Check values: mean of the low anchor 2.77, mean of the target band 2.1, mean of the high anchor 1.99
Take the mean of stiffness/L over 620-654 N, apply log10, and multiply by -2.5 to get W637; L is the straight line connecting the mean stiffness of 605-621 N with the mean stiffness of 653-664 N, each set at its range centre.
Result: 0.40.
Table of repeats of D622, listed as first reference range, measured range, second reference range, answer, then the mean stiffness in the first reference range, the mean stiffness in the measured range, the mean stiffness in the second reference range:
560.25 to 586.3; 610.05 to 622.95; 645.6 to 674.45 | 0.1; 2.72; 2.43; 2.19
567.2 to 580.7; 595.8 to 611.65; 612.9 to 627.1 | -3.5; 2.7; 2.87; 2.17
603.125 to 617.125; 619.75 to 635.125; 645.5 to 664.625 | 5.4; 2.78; 1.63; 2.06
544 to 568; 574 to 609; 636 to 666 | -4.2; 2.84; 2.77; 1.87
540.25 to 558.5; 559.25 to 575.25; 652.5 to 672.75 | 0.7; 2.98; 2.75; 2.27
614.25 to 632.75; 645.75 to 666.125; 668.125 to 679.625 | 1.9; 1.91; 2.08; 2.51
